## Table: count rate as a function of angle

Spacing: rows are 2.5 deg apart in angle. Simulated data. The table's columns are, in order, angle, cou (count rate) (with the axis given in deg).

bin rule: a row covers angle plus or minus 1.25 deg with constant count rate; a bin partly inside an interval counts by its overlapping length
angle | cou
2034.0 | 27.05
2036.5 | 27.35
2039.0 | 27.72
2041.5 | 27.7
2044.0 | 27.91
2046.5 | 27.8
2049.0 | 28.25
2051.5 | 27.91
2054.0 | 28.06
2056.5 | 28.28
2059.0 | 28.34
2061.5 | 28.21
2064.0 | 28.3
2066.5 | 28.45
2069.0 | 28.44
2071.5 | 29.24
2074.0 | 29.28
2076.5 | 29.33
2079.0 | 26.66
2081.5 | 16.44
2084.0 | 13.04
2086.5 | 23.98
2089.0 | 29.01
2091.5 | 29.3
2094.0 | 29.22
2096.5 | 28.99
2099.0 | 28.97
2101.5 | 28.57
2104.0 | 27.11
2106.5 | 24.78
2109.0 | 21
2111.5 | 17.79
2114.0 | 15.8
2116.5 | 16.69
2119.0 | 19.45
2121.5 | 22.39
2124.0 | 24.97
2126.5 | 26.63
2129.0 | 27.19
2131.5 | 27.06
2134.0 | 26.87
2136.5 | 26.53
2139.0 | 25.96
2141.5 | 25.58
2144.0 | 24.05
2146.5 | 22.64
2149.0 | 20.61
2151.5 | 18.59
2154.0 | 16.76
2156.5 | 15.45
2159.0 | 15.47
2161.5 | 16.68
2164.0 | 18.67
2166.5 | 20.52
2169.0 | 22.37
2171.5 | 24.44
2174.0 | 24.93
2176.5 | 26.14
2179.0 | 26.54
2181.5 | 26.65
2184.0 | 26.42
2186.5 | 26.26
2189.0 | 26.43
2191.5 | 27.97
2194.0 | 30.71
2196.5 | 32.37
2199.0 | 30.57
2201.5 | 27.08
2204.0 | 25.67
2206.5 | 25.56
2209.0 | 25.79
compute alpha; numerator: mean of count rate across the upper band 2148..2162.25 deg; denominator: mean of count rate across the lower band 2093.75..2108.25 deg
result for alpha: 0.62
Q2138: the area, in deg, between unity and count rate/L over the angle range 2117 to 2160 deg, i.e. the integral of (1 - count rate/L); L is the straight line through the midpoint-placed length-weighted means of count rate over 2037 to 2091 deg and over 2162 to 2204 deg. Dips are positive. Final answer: 5.9 deg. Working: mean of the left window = 26.8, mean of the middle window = 22.7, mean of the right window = 25.9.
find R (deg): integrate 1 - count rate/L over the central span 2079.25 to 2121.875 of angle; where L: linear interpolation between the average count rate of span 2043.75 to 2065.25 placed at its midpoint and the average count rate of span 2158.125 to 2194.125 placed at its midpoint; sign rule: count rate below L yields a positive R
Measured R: 5.4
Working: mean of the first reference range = 28.1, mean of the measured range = 23.2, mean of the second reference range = 23.9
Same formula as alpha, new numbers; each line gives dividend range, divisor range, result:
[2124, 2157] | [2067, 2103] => 0.89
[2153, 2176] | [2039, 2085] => 0.73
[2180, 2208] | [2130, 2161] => 1.26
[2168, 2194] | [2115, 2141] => 1.07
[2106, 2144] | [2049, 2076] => 0.82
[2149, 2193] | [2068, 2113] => 0.88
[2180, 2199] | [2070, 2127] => 1.16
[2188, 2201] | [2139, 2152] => 1.29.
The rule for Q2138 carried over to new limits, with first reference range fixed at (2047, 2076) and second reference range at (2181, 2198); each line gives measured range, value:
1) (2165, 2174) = 1.8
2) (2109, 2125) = 5.0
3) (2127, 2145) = 1.3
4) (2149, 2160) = 4.4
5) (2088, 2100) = -0.3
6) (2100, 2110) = 1.0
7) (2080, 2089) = 2.8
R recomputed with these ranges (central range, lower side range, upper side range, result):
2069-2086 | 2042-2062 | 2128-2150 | 1.83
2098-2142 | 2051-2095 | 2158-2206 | 3.37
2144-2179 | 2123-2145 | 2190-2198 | 9.28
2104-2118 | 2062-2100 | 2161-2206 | 3.41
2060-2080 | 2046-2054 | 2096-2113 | -1.19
